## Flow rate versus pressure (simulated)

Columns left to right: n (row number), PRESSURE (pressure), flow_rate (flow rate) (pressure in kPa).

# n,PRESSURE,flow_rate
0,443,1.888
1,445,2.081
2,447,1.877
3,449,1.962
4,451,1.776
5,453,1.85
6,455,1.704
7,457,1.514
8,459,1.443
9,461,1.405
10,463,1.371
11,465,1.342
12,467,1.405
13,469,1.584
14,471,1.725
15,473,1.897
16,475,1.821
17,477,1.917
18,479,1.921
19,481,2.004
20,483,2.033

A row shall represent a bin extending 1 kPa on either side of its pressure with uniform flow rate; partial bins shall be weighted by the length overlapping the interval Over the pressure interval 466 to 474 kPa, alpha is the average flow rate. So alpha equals 1.65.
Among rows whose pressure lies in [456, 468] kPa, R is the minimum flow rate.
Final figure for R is 1.342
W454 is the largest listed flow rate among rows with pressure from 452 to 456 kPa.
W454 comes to 1.85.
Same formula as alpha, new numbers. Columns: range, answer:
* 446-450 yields 1.92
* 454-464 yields 1.49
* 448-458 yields 1.76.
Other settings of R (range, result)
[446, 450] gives 1.877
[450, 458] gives 1.514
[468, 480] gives 1.584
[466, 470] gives 1.405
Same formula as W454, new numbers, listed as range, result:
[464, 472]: 1.725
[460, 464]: 1.405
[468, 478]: 1.917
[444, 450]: 2.081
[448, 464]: 1.962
